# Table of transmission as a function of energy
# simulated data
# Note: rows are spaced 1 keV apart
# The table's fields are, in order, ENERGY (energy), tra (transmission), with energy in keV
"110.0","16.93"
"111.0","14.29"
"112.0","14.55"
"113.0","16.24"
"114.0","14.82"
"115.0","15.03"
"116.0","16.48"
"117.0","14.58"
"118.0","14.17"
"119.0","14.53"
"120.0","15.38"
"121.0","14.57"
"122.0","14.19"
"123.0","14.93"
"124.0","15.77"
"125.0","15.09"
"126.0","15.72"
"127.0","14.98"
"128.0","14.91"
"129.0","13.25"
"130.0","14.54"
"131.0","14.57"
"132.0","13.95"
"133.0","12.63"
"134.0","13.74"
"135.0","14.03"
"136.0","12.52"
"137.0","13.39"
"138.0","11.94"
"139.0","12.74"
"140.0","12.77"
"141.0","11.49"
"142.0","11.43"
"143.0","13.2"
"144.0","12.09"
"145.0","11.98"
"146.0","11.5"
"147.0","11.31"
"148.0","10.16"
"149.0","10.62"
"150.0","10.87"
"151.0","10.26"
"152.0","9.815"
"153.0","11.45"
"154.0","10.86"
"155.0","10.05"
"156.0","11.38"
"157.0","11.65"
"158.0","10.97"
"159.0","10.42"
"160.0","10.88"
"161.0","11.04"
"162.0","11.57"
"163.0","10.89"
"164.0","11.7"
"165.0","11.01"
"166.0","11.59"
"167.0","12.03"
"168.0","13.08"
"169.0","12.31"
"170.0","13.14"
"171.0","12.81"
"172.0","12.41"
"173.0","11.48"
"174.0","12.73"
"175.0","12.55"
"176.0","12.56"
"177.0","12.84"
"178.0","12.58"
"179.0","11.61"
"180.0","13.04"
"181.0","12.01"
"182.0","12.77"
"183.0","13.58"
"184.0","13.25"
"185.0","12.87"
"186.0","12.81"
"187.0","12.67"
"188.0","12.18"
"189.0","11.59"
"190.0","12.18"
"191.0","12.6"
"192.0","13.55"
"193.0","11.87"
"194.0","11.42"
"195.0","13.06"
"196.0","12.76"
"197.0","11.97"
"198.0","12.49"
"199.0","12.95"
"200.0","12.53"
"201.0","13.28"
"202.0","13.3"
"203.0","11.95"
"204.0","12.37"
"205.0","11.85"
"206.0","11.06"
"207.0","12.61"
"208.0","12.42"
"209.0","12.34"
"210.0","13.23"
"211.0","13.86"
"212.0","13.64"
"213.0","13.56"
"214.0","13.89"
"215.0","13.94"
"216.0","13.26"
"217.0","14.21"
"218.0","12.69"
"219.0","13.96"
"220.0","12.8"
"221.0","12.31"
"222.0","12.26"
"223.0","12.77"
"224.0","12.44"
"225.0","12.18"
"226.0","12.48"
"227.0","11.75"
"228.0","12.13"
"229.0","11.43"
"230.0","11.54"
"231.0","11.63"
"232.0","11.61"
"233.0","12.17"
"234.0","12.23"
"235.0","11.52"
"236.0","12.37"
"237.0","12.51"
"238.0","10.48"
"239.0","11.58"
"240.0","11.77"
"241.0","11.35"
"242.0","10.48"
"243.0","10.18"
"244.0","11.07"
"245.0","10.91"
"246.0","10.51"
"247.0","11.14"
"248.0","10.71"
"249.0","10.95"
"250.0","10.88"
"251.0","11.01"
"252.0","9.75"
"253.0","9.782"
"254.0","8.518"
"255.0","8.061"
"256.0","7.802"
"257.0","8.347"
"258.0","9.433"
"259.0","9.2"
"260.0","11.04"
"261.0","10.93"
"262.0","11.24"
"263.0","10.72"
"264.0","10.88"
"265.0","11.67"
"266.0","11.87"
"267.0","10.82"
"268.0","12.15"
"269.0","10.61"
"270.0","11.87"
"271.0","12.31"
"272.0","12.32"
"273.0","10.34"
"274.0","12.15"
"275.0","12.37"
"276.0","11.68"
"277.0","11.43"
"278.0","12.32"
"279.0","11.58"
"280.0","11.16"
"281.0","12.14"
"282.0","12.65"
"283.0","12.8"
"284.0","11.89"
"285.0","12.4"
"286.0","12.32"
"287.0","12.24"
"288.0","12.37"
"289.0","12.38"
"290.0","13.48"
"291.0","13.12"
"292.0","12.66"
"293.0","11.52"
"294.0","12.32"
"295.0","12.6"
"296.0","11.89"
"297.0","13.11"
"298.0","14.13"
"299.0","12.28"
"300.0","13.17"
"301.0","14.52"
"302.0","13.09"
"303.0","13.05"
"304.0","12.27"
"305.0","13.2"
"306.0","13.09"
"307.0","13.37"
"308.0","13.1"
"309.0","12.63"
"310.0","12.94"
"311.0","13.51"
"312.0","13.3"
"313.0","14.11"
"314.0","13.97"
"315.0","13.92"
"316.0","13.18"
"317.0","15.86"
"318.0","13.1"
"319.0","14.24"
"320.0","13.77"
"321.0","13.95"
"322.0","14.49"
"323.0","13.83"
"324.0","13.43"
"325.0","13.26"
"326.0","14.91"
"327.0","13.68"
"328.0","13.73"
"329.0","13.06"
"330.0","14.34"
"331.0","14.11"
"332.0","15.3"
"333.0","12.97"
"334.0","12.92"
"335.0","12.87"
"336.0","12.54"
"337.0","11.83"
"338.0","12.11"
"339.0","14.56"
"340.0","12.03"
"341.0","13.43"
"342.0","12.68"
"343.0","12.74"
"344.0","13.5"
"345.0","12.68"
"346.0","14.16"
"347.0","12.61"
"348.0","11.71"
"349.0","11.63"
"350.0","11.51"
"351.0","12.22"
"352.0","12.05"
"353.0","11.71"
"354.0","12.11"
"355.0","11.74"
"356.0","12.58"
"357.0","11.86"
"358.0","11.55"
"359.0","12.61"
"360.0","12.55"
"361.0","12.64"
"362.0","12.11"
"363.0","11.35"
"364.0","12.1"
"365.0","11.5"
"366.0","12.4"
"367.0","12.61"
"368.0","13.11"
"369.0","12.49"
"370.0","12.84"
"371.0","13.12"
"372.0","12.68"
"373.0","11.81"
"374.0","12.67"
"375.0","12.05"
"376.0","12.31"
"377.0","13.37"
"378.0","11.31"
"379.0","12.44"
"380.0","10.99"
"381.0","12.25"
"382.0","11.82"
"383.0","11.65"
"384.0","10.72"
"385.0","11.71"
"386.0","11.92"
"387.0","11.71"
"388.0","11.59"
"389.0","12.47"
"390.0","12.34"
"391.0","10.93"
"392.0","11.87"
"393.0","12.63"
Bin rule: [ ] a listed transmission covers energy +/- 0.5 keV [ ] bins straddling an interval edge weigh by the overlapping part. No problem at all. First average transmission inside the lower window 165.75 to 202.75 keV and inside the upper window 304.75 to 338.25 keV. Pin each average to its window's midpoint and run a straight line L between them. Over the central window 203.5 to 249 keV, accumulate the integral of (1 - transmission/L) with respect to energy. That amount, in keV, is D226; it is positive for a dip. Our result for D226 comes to 2.5 keV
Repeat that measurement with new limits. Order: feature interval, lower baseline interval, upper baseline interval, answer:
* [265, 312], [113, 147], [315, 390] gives 2.2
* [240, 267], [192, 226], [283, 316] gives 5.2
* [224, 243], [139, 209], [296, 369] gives 1.0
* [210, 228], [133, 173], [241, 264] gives -3.9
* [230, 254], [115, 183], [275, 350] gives 3.3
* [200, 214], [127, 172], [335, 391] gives -0.8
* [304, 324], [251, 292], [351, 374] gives -3.2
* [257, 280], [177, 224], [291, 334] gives 3.4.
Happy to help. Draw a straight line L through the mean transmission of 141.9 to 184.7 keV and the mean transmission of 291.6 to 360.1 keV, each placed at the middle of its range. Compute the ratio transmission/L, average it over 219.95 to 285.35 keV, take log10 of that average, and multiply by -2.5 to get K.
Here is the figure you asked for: 0.11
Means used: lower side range 11.8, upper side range 13.1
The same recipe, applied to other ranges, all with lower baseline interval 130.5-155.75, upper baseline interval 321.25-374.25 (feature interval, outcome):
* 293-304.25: -0.03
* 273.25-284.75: 0.05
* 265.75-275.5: 0.07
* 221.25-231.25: 0.02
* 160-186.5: -0.02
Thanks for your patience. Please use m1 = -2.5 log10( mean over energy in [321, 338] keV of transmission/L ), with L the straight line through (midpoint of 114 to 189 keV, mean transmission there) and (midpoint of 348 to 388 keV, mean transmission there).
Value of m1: -0.114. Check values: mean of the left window 12.7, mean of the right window 12.1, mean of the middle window 13.5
